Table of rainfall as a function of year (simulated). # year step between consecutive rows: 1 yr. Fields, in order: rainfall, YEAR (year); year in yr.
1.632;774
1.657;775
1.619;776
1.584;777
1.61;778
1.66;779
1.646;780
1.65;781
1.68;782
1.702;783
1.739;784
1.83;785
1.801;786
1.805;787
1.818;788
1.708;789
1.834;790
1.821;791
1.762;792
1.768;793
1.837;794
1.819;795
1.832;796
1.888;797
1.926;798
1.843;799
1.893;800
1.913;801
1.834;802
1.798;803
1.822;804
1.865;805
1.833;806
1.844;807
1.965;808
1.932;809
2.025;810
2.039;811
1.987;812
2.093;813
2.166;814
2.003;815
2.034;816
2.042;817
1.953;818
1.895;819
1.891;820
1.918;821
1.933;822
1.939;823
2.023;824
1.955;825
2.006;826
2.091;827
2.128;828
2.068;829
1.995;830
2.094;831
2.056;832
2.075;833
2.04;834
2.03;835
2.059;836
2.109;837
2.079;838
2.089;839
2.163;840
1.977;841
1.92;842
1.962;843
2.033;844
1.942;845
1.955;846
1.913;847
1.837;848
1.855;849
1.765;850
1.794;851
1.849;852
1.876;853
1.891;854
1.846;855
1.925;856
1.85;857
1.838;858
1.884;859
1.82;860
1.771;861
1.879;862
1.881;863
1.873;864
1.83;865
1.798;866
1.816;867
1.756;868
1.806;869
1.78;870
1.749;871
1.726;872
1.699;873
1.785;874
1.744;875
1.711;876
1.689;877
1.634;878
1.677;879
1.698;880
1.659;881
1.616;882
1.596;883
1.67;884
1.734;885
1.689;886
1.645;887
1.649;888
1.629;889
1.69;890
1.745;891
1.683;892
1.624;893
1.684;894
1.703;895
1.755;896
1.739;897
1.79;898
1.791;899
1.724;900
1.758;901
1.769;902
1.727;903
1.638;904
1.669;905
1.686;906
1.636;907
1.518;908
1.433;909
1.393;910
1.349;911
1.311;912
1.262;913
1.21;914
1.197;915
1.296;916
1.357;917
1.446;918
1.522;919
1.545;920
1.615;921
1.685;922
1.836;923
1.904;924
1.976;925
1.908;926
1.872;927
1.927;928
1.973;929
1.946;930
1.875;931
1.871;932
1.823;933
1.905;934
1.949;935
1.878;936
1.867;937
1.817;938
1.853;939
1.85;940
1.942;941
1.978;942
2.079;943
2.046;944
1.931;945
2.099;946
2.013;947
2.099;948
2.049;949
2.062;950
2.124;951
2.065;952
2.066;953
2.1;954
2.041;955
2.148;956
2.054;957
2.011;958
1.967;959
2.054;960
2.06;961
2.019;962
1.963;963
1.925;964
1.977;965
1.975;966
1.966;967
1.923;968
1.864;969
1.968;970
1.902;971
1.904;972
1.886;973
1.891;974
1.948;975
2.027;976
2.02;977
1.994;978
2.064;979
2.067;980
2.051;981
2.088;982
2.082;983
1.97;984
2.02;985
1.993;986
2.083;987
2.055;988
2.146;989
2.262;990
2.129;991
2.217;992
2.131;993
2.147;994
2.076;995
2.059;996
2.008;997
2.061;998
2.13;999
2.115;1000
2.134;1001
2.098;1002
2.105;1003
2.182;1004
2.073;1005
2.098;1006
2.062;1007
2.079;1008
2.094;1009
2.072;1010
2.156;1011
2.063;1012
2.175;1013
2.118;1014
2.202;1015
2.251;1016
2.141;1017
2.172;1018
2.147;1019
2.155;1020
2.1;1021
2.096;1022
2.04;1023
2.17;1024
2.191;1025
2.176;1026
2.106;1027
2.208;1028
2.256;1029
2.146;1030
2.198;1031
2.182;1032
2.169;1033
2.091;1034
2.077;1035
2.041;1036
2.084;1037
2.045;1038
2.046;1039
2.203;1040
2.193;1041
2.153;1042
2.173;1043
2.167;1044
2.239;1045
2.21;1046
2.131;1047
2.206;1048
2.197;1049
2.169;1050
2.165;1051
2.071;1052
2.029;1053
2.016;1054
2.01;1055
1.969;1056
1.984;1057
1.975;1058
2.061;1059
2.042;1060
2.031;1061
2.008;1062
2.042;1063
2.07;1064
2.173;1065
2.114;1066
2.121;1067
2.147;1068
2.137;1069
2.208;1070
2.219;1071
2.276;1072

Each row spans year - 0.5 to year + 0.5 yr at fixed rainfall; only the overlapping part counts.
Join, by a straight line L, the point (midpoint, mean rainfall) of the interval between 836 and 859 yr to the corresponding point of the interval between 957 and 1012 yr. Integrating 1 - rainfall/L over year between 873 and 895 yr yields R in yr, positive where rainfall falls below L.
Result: 3.2 yr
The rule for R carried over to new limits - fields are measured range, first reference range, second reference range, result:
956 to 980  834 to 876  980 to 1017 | 0.9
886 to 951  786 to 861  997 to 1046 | 9.3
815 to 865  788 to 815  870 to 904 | -4.2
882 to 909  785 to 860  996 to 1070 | 4.2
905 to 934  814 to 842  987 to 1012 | 6.2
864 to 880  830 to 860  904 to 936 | 0.8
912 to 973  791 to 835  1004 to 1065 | 5.3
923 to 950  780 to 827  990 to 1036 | 1.3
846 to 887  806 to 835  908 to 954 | 2.8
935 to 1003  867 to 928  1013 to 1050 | -3.8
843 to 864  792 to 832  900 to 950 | 0.0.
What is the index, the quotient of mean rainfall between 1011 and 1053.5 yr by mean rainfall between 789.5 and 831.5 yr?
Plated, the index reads 1.11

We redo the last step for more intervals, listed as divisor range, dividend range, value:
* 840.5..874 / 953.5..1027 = 1.12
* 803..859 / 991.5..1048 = 1.08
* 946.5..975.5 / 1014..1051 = 1.08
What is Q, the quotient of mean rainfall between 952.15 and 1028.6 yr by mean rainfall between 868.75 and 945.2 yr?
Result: 1.2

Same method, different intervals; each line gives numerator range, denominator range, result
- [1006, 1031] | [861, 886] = 1.23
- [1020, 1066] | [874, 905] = 1.25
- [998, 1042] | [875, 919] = 1.33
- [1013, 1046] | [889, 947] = 1.25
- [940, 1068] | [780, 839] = 1.08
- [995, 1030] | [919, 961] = 1.09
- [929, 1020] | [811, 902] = 1.09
